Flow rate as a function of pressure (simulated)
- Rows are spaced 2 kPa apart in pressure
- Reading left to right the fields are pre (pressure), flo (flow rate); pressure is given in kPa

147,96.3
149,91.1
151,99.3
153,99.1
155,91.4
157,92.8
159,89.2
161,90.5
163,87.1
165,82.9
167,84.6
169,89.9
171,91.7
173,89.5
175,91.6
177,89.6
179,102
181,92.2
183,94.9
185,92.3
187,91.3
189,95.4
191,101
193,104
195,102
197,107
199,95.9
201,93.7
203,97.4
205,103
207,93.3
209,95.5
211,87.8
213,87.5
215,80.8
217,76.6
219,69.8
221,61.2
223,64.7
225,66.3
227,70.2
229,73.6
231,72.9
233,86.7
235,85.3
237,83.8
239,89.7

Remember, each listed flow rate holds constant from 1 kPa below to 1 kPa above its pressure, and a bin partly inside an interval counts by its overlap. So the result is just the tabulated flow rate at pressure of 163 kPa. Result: 87.1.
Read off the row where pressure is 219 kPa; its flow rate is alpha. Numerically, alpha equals 69.8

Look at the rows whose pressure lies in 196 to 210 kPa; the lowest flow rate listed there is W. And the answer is 93.3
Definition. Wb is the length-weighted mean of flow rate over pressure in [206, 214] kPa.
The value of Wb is 91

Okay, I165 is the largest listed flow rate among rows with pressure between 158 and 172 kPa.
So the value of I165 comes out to 91.7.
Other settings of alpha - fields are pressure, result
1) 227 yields 70.2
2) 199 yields 95.9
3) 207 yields 93.3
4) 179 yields 102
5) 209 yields 95.5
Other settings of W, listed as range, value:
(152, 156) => 91.4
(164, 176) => 82.9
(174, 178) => 89.6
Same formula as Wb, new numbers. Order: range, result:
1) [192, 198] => 104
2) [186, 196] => 98.7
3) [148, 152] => 95.2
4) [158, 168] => 86.9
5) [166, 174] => 88.9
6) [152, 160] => 93.1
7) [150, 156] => 96.6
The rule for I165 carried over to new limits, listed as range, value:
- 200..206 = 103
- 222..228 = 70.2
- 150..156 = 99.3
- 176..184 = 102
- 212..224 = 87.5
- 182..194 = 104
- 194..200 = 107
